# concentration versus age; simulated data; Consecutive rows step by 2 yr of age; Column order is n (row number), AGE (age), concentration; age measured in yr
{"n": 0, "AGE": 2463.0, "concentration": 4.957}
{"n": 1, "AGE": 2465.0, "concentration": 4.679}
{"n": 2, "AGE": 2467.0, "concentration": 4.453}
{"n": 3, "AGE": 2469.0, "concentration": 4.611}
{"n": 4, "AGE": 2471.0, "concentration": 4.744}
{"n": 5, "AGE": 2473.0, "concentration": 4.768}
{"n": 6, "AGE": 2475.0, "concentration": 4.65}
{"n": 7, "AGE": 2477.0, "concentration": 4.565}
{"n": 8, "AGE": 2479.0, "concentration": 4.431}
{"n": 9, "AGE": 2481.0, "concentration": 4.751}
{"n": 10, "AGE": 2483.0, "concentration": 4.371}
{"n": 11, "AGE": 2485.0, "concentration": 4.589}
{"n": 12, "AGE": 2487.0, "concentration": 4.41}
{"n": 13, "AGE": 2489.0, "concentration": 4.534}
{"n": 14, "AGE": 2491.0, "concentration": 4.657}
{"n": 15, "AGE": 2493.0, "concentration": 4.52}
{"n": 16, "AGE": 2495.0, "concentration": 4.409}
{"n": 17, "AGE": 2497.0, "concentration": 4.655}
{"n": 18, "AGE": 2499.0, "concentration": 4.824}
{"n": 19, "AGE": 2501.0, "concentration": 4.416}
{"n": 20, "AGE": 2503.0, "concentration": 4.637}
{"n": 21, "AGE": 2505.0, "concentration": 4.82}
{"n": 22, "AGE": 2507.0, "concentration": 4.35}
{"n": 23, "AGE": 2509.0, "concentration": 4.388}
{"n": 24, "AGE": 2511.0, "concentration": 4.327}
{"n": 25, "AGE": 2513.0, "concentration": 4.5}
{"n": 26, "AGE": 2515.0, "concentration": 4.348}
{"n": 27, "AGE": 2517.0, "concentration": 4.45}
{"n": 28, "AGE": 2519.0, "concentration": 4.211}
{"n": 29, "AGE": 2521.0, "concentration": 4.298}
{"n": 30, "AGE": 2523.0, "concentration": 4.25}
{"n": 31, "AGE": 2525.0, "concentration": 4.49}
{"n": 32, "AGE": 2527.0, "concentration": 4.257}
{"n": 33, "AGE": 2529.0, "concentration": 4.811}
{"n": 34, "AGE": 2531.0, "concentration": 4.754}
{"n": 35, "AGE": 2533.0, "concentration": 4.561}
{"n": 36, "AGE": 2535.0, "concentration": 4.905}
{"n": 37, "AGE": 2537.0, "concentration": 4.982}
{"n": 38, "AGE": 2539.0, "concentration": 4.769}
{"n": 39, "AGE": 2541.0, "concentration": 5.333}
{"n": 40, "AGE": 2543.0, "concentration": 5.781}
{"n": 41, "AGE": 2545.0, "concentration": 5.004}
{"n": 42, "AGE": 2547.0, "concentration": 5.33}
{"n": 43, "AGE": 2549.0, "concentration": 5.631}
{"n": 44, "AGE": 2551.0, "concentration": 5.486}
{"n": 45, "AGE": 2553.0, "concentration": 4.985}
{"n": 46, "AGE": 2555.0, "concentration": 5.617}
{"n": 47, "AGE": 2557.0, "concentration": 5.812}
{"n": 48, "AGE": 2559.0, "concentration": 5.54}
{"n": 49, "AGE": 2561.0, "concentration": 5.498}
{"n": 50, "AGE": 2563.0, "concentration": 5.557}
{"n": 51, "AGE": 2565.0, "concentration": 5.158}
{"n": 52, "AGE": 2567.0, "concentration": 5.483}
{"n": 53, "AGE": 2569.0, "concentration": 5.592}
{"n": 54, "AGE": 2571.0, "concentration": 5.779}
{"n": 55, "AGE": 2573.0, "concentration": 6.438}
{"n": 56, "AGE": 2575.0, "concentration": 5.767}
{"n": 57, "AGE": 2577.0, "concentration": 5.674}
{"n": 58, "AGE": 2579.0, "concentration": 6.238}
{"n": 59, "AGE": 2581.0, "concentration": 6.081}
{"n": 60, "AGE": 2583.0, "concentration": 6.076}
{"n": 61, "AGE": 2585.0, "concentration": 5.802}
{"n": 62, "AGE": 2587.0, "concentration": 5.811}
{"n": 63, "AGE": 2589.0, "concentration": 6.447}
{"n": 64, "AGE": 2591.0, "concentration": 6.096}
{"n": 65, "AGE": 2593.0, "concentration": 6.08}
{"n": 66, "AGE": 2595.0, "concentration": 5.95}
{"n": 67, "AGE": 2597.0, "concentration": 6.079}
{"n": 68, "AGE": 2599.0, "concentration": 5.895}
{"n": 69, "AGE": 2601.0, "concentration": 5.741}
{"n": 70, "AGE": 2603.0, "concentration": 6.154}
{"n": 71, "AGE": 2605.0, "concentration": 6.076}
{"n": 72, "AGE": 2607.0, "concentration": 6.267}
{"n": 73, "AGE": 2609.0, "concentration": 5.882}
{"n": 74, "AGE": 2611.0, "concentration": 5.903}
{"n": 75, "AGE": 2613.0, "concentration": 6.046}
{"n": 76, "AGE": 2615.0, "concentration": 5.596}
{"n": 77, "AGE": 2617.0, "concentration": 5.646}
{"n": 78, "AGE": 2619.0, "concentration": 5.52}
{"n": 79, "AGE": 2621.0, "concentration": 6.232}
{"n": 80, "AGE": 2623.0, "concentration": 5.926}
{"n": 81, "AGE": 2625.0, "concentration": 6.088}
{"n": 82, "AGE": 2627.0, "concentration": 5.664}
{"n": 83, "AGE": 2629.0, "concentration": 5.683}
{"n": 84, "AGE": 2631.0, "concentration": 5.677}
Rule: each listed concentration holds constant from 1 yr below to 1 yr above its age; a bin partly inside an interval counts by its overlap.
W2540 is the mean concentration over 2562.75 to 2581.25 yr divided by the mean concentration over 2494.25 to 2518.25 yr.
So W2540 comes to 1.28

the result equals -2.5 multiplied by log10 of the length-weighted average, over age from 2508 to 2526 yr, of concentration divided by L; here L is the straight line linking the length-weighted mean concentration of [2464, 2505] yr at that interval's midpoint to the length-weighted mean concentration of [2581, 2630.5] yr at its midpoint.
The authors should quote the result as 0.138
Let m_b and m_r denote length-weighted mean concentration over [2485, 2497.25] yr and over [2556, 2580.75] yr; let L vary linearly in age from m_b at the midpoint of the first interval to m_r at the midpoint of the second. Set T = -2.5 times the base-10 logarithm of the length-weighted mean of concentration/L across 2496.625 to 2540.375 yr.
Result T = 0.09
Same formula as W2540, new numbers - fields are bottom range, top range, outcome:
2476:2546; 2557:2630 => 1.27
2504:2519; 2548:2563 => 1.24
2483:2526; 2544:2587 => 1.26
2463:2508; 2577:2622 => 1.30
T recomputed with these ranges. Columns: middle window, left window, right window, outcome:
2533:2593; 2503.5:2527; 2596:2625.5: -0.09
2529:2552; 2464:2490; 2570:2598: 0.06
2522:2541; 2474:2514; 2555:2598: 0.10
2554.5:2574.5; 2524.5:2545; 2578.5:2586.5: -0.01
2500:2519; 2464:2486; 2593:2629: 0.11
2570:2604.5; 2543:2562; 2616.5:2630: -0.07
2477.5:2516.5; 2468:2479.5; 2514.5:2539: 0.02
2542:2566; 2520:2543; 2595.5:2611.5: -0.07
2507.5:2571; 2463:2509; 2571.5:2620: 0.06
